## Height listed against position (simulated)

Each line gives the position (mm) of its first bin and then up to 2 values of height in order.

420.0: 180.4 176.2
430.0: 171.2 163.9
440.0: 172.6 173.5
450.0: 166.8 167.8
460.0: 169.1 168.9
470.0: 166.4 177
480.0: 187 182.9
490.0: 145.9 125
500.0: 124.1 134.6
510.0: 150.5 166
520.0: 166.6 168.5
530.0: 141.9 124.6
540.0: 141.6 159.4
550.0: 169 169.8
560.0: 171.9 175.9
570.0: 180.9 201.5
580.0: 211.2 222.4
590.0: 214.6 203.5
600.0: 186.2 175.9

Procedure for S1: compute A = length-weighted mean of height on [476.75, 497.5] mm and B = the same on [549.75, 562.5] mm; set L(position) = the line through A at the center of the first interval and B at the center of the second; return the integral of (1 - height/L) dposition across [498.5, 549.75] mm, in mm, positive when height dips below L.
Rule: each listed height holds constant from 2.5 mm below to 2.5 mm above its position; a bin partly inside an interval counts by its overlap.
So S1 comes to 5.2 mm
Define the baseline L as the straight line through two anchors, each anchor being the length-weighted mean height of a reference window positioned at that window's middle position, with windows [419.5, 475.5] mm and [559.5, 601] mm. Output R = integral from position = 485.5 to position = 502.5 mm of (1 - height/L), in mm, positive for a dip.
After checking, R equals 4.00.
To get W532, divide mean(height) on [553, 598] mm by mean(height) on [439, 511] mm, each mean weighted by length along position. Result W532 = 1.2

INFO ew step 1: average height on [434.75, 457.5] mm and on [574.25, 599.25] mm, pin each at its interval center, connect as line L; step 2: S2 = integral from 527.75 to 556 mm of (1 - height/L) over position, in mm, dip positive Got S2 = 6.7 mm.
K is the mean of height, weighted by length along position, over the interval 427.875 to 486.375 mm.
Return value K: 172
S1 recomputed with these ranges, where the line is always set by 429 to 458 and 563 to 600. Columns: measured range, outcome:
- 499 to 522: 4.4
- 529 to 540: 3.2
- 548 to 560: 1.5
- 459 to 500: 3.4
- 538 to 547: 1.9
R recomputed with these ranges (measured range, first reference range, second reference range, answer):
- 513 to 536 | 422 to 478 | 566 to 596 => 4.18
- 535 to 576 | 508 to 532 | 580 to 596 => 4.58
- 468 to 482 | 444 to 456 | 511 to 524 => -0.78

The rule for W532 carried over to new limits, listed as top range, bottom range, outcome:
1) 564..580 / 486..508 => 1.40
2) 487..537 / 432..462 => 0.86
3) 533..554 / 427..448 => 0.88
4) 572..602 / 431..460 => 1.22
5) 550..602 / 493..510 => 1.47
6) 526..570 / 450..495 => 0.94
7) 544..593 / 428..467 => 1.12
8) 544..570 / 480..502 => 1.14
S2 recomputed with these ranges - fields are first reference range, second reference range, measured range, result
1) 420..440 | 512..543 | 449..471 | -0.3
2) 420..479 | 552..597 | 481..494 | 1.1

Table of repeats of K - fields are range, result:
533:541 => 132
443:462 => 169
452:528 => 160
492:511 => 133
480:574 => 157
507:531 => 159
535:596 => 182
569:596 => 207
